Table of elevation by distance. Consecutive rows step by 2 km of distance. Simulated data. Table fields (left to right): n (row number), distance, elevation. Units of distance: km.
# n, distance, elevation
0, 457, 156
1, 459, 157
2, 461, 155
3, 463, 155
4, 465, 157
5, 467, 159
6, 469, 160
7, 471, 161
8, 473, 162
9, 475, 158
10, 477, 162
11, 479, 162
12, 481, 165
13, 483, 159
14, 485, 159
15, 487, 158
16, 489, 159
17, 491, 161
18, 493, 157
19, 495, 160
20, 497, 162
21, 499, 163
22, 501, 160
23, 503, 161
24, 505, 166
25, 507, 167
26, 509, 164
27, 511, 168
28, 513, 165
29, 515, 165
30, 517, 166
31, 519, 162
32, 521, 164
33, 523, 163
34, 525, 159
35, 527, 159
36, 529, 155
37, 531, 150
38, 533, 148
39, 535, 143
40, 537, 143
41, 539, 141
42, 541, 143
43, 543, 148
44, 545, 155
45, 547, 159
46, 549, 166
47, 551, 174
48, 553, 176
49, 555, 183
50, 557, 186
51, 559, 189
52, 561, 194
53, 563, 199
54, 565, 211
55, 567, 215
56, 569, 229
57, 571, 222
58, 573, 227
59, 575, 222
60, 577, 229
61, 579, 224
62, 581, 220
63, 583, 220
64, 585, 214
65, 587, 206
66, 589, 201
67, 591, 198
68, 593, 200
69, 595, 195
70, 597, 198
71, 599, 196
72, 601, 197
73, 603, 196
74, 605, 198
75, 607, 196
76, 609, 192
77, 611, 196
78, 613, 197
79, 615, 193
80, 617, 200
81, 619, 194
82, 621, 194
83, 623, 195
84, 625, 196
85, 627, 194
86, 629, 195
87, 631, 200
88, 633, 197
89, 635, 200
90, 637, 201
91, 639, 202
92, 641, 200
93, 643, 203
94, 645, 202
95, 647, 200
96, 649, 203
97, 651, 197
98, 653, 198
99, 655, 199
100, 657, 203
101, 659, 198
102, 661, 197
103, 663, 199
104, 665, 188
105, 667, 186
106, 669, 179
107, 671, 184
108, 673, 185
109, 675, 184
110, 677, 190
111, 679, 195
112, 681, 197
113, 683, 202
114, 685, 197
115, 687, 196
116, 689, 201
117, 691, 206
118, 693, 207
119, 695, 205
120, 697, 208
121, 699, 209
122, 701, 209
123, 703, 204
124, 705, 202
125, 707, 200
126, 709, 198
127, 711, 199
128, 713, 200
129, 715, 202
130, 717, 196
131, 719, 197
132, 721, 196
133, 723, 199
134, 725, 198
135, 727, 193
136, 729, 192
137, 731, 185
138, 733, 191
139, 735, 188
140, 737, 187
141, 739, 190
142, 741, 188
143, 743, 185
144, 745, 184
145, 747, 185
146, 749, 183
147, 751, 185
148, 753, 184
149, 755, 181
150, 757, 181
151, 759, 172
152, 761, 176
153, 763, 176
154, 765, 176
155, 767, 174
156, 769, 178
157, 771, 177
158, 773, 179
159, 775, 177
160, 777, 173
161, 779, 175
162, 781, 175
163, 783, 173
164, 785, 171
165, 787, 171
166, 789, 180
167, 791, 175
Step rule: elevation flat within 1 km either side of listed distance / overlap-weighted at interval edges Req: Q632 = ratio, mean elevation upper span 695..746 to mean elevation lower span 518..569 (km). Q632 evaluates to 1.16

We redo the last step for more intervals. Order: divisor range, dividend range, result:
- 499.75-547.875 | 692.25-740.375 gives 1.26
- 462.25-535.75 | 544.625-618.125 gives 1.25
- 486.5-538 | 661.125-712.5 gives 1.24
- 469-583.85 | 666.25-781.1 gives 1.10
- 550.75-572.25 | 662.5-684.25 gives 0.95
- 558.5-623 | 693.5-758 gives 0.95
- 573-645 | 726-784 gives 0.90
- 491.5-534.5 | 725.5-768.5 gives 1.14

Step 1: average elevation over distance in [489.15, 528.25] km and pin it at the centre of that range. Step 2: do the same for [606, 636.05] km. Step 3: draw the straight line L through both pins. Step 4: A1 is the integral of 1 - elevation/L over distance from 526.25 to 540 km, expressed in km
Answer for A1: 1.7 km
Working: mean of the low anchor 163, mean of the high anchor 196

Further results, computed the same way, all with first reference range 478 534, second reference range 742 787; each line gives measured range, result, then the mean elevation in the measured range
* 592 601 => -1.63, 197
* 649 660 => -1.84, 199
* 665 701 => -4.88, 196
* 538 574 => -4.36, 184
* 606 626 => -3.22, 195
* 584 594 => -2.24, 204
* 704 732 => -3.52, 197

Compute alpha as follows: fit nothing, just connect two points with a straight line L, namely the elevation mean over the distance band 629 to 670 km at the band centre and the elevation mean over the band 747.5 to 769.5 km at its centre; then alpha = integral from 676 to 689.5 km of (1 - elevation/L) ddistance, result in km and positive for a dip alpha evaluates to -0.3 km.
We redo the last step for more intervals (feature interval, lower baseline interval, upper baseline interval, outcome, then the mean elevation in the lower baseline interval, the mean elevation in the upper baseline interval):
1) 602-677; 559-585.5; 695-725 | 4.8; 216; 201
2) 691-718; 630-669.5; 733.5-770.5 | -2.0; 198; 182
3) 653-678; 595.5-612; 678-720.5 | 1.0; 196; 201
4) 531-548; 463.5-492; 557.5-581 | 4.2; 160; 214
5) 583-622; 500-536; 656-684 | -4.5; 160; 192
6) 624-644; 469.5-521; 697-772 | -2.3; 162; 190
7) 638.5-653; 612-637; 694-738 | -0.3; 196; 198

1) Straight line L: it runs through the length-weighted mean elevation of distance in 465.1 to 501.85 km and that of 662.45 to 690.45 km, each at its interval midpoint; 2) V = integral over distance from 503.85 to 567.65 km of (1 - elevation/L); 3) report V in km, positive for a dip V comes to 0.8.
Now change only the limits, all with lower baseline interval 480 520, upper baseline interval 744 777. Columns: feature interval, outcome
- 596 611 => -2.4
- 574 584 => -3.3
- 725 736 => -0.8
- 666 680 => -1.0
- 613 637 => -3.7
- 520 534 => 0.6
